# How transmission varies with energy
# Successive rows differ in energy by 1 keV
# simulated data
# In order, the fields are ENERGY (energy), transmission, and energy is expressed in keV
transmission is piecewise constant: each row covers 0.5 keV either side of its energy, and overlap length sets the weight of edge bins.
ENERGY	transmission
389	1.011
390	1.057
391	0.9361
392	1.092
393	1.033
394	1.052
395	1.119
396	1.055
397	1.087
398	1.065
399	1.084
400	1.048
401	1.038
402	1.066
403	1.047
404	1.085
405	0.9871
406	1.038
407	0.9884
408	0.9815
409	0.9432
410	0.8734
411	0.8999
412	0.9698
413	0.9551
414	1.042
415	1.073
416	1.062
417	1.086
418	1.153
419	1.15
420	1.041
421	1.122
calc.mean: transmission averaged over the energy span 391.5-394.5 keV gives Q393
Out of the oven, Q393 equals 1.06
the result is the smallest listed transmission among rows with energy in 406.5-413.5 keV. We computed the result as 0.8734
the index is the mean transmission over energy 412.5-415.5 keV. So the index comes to 1.02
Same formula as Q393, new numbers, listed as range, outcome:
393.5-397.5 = 1.08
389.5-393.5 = 1.03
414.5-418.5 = 1.09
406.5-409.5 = 0.971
